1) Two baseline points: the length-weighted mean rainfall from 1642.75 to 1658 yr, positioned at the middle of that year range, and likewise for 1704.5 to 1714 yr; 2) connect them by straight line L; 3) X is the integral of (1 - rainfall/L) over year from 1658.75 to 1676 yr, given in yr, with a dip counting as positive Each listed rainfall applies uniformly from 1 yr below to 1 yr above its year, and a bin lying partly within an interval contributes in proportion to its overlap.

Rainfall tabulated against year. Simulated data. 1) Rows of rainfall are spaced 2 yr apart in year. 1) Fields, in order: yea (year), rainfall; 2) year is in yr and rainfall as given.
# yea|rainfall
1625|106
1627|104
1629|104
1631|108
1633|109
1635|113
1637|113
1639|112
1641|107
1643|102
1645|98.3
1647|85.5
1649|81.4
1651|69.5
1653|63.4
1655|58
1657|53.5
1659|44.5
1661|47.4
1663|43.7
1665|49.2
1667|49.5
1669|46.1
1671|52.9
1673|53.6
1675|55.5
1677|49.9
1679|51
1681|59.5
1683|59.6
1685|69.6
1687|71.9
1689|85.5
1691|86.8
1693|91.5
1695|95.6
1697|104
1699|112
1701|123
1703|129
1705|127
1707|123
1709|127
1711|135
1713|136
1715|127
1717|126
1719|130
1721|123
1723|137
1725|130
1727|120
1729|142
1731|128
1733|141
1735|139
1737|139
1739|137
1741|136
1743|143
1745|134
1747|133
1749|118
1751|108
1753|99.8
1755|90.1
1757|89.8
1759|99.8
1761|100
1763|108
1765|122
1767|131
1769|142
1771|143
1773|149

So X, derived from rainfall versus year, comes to 7.9 yr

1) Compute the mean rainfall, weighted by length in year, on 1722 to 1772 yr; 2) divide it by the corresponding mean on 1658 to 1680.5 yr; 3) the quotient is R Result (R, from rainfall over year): 2.51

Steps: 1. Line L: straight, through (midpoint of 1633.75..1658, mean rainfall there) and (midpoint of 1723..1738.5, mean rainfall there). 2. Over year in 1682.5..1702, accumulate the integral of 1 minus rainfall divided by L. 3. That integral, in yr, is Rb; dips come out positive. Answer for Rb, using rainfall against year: 4.0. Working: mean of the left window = 88.3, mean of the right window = 134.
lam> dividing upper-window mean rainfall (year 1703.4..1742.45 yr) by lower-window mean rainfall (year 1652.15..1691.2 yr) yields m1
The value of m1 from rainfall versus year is 2.32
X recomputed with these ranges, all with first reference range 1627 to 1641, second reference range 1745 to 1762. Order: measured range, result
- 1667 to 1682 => 7.7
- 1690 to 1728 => -4.5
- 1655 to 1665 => 5.5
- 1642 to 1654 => 2.8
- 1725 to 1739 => -3.6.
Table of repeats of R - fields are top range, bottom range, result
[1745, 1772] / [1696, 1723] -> 0.92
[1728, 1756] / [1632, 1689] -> 1.81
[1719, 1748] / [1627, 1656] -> 1.41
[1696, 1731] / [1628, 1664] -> 1.51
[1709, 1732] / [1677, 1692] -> 1.92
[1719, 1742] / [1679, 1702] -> 1.56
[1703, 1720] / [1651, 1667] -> 2.46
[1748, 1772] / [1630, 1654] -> 1.16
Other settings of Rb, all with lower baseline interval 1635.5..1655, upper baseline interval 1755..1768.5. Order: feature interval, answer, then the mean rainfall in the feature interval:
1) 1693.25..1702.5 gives -0.9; 108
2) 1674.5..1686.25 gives 4.7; 57.9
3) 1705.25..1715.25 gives -2.9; 130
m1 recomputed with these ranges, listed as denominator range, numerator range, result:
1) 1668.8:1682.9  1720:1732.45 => 2.44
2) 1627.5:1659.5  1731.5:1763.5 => 1.34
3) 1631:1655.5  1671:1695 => 0.72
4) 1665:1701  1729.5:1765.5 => 1.69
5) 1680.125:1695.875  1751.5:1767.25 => 1.34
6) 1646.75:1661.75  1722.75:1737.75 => 2.17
